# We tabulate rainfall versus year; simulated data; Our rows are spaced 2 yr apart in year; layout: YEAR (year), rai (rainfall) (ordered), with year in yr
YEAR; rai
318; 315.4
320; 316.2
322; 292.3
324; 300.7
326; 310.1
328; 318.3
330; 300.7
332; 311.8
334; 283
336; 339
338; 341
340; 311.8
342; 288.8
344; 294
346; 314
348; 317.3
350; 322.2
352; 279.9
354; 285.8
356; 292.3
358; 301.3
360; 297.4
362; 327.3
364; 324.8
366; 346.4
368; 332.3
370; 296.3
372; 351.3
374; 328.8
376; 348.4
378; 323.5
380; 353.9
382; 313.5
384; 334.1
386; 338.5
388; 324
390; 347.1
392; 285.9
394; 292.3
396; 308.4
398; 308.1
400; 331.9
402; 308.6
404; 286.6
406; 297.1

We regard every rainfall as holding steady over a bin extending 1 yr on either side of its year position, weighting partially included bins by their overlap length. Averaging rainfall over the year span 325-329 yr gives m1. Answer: 314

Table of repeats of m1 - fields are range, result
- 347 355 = 301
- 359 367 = 324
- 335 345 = 315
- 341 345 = 291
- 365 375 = 331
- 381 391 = 331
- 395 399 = 308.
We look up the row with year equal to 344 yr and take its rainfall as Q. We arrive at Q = 294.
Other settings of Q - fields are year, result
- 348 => 317.3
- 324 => 300.7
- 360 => 297.4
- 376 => 348.4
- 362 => 327.3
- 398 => 308.1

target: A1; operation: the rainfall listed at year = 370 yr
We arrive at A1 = 296.3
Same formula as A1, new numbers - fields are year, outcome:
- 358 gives 301.3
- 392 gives 285.9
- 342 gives 288.8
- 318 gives 315.4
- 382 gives 313.5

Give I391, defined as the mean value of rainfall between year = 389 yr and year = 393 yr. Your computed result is 316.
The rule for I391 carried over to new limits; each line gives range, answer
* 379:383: 334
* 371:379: 338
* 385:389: 331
